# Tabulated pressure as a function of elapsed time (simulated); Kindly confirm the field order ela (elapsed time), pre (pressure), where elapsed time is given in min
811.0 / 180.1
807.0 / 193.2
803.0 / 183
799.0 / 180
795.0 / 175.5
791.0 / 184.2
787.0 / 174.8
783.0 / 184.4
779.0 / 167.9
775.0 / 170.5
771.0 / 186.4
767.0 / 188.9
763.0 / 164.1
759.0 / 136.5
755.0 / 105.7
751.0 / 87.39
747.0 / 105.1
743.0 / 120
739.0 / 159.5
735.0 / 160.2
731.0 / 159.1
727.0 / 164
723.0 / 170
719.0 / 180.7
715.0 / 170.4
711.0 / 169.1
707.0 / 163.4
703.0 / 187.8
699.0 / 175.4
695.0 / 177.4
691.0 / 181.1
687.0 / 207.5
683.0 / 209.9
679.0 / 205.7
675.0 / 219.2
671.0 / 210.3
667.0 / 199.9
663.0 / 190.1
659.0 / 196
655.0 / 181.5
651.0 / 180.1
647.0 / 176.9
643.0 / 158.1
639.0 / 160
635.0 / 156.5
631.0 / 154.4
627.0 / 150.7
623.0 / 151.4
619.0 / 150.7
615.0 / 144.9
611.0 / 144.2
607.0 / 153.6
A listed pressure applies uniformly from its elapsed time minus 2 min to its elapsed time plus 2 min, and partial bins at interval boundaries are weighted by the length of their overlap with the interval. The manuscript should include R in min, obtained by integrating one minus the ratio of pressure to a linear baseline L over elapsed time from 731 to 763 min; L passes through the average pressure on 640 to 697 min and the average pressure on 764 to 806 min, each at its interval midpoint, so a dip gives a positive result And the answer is 9.4 min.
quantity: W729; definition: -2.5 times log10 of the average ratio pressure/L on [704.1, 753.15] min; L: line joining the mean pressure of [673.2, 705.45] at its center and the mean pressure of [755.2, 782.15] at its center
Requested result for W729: 0.19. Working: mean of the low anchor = 195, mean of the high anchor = 165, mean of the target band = 151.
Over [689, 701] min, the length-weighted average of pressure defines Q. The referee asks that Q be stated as 178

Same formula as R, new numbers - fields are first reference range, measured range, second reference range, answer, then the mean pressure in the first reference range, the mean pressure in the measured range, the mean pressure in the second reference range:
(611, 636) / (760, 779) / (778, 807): 0.2 min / 151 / 174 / 180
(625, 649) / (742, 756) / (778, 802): 5.7 min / 159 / 103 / 178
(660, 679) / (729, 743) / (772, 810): 2.7 min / 204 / 154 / 179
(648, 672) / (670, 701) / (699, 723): -2.5 min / 192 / 198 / 174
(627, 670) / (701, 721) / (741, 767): -4.0 min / 175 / 174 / 125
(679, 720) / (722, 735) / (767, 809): 1.4 min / 183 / 163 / 180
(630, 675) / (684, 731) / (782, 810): 1.1 min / 181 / 177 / 182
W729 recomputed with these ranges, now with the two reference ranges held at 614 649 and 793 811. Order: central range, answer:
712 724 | -0.03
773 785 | 0.03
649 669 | -0.18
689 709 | -0.07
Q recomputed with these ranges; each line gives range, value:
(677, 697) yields 196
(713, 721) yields 176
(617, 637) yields 153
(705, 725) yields 171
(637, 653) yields 169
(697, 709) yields 176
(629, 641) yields 157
